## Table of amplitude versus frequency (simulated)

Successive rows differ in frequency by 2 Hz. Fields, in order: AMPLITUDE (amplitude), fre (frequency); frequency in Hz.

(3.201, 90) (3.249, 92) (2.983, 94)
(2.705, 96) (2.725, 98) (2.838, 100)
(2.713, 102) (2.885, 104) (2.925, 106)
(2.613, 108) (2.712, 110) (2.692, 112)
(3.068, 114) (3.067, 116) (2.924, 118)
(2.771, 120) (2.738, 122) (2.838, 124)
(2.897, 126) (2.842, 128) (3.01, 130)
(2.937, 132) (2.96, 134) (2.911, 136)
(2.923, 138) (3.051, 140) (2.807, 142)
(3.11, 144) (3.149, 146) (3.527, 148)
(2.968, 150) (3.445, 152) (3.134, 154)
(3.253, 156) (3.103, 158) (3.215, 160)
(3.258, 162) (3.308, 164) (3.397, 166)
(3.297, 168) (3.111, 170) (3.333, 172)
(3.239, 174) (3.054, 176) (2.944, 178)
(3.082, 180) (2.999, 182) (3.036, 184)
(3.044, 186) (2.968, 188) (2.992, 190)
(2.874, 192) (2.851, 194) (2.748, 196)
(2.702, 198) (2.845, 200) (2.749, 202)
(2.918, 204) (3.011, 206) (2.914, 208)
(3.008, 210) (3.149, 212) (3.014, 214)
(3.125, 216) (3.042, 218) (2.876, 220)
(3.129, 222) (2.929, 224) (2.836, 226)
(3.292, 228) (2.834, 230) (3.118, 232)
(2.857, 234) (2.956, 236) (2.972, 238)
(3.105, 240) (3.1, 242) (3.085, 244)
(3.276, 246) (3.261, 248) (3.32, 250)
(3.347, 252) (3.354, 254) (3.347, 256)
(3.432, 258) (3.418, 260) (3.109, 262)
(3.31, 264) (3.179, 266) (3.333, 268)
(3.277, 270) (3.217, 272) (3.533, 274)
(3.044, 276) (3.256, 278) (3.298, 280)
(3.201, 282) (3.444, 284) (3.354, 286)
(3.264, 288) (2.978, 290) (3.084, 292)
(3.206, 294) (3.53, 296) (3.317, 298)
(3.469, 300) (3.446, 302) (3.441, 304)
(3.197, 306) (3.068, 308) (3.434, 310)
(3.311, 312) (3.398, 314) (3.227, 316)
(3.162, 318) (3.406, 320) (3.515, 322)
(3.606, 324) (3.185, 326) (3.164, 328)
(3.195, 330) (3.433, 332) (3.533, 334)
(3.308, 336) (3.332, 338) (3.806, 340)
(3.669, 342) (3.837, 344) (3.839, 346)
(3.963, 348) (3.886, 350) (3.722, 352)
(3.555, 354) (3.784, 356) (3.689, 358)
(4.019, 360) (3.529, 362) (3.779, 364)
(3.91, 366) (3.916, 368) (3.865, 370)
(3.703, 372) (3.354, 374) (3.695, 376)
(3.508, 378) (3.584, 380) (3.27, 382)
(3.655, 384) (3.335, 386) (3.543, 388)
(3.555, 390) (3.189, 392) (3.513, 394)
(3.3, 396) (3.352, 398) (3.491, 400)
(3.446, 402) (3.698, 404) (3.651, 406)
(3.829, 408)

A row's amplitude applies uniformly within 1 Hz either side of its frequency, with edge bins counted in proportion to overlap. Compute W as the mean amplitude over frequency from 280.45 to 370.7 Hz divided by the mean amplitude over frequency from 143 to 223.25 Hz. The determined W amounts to 1.13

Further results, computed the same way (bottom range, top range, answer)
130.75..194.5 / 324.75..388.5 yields 1.16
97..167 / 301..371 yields 1.19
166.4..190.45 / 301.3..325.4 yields 1.08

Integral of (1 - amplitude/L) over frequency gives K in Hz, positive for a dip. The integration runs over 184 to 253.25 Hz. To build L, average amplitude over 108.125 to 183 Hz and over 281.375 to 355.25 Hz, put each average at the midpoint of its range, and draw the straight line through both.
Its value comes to 4.3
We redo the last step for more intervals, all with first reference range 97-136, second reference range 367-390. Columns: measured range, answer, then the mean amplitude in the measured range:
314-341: 0.51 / 3.38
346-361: -1.25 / 3.81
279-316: 0.63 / 3.3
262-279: 0.12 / 3.26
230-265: 0.33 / 3.19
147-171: -2.27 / 3.25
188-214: 1.55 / 2.9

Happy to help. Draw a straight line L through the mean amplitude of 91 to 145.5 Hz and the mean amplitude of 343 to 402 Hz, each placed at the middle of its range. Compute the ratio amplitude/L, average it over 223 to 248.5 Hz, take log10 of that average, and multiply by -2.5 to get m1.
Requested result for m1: 0.065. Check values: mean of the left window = 2.89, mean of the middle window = 3.04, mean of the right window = 3.63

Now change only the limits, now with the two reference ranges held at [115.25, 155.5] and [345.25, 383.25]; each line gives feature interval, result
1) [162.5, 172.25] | -0.06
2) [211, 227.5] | 0.08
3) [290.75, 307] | 0.06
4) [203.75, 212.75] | 0.08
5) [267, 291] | 0.06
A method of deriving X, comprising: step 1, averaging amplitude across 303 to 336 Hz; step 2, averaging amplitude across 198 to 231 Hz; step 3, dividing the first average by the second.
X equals 1.12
